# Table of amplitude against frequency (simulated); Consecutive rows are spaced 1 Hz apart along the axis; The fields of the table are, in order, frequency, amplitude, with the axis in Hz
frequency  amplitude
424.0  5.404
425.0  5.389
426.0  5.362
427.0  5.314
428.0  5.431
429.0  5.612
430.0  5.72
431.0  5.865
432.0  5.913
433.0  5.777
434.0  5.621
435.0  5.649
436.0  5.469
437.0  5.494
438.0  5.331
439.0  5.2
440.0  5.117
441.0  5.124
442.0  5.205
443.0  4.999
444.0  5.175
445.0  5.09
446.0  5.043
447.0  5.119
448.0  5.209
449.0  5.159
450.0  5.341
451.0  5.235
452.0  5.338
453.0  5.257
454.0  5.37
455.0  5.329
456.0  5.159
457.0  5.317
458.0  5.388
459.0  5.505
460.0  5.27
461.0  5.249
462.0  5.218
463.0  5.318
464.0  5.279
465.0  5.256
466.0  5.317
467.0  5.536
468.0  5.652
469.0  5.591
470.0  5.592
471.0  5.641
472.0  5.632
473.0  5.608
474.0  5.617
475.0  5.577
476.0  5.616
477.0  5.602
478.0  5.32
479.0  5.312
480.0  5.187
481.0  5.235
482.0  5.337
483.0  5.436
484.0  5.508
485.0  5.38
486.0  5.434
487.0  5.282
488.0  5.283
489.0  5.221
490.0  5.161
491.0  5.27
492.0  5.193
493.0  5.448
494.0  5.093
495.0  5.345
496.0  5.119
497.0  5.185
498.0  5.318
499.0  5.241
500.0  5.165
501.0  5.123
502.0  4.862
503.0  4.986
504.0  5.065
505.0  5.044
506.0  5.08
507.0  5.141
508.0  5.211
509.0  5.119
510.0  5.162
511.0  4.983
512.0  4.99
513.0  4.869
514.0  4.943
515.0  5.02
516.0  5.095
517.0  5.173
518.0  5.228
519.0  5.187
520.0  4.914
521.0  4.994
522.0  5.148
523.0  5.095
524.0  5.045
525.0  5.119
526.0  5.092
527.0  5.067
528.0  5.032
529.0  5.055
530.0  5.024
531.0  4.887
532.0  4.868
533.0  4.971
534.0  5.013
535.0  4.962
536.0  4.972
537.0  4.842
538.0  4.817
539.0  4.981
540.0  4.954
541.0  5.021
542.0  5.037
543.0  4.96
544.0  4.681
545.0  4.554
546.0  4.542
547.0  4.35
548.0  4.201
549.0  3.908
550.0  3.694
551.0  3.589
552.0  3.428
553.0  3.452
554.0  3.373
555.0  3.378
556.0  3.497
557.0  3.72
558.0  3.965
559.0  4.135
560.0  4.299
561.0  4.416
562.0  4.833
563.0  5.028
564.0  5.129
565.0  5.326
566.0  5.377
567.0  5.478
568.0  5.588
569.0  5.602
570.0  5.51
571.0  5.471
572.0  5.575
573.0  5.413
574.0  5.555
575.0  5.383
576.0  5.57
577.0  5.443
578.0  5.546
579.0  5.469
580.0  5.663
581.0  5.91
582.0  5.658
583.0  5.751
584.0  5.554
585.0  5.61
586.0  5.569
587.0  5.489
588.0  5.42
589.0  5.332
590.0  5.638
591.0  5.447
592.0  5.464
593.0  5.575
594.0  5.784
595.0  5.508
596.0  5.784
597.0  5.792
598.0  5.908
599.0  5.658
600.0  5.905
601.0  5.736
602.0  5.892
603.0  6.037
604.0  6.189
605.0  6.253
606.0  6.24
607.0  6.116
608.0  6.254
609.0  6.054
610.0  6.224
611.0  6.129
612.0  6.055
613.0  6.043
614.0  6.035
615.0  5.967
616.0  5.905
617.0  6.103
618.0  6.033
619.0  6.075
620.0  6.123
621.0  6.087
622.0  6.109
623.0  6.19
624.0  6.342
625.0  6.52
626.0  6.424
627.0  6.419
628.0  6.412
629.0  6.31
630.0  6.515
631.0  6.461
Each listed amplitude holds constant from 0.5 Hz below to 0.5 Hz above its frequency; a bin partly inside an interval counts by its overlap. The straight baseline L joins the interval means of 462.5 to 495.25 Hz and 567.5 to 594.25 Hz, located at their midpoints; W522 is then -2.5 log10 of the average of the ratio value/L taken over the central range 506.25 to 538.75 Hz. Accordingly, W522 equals 0.090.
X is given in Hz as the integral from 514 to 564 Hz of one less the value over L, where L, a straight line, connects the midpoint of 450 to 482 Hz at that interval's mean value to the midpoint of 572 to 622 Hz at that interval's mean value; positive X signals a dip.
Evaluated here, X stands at 8.8 Hz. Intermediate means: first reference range 5.4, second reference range 5.8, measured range 4.63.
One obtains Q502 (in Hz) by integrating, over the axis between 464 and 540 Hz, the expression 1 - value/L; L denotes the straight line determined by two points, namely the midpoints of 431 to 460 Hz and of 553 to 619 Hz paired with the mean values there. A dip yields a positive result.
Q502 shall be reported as 2.6 Hz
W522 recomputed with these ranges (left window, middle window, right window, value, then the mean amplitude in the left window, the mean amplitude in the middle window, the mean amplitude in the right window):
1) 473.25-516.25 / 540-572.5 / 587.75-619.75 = 0.229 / 5.23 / 4.54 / 5.9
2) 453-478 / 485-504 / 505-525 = 0.003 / 5.44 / 5.21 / 5.07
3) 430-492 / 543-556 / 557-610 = 0.354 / 5.37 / 3.95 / 5.51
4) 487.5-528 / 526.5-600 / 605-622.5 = 0.128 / 5.12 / 5.01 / 6.1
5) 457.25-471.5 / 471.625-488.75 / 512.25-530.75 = -0.023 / 5.41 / 5.43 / 5.06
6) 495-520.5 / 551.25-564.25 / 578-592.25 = 0.321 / 5.09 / 4.02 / 5.57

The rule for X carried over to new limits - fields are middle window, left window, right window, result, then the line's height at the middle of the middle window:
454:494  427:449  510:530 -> -1.1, 5.24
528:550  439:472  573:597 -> 2.8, 5.47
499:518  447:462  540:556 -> -1.8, 4.63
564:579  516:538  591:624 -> 0.2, 5.55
